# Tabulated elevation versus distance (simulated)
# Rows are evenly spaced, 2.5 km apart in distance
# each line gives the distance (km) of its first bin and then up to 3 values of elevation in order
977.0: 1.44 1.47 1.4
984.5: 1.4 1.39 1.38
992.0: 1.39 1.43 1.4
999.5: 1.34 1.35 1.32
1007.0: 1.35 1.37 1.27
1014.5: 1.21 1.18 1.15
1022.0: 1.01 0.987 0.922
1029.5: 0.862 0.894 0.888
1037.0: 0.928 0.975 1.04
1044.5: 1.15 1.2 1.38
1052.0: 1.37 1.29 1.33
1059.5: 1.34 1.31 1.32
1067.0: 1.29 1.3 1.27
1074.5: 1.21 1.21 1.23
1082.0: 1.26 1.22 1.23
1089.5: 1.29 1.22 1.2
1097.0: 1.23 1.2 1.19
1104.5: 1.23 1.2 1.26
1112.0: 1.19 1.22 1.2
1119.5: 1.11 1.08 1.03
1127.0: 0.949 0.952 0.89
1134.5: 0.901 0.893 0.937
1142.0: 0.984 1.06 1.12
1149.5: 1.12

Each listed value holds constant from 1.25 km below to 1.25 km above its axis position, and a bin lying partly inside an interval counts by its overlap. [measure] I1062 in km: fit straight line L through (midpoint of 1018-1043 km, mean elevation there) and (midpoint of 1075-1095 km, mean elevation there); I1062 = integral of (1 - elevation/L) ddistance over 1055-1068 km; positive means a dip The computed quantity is -2.32 km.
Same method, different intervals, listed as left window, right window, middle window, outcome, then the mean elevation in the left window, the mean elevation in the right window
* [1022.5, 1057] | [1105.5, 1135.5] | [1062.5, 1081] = -3.1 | 1.08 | 1.08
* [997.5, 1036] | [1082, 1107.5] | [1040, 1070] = -2.2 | 1.14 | 1.22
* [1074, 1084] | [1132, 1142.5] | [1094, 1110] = -1.6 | 1.23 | 0.92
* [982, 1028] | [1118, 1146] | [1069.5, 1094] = -3.1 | 1.27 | 0.984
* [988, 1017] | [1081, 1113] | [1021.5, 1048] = 6.4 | 1.34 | 1.22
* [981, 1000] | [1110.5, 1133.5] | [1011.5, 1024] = 1.7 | 1.39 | 1.07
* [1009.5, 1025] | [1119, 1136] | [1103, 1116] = -2.7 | 1.16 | 0.981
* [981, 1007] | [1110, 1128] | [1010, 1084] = 5.7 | 1.38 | 1.12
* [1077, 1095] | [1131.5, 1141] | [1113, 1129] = -1.3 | 1.24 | 0.909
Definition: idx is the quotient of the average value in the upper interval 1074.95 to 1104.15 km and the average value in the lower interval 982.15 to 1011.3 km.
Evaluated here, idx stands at 0.89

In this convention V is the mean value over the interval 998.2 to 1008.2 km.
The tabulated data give 1.34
